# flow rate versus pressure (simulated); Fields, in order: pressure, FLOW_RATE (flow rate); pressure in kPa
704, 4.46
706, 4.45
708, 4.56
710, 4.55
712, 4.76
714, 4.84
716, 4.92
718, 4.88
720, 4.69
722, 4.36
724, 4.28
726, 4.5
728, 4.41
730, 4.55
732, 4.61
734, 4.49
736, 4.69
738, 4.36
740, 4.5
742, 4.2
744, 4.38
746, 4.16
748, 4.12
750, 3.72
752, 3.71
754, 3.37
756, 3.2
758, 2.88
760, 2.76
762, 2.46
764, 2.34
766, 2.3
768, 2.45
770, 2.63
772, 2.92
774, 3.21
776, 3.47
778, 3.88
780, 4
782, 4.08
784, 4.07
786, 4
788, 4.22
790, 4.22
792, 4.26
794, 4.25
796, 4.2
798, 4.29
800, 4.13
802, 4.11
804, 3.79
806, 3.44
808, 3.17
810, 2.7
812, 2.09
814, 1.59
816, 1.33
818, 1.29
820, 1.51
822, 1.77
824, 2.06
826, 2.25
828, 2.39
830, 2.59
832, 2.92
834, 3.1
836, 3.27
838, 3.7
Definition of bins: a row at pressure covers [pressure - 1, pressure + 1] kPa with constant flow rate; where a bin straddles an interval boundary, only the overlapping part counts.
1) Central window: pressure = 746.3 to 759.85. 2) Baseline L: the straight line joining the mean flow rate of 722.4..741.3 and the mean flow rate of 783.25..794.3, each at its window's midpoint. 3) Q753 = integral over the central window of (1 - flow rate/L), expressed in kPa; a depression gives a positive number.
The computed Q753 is 2.7 kPa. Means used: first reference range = 4.48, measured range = 3.49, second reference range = 4.17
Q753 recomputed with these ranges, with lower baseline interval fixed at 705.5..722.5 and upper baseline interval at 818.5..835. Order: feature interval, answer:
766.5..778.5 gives 1.41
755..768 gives 3.68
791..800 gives -3.91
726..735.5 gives -0.43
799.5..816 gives -1.60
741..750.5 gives -0.30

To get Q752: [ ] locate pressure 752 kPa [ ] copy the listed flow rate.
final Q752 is 3.71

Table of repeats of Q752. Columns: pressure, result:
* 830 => 2.59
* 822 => 1.77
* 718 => 4.88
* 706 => 4.45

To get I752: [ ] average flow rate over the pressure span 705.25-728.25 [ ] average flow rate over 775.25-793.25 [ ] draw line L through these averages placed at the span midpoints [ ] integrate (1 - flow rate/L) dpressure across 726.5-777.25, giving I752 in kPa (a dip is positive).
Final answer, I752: 8.5 kPa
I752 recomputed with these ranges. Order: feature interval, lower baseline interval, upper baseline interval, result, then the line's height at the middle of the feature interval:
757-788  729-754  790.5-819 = 4.3 kPa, 3.74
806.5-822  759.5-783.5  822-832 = 3.2 kPa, 2.5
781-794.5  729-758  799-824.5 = -4.7 kPa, 3.09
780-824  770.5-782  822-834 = -3.1 kPa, 2.98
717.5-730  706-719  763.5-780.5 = -0.3 kPa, 4.4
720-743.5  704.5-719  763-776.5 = -2.6 kPa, 4.02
